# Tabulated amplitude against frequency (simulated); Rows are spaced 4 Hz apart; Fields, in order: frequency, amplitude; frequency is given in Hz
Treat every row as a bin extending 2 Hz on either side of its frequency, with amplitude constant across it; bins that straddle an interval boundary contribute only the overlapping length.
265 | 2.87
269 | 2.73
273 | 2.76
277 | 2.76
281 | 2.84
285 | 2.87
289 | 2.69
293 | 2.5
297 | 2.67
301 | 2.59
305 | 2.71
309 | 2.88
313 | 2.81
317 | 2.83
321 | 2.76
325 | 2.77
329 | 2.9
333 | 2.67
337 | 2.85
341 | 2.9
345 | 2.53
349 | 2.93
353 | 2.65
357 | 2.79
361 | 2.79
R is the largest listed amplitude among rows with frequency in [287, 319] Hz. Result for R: 2.88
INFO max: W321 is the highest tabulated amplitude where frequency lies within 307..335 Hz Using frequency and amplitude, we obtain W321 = 2.9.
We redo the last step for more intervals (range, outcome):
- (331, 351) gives 2.93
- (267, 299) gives 2.87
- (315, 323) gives 2.83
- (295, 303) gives 2.67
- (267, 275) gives 2.76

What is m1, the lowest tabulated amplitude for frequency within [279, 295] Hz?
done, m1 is 2.5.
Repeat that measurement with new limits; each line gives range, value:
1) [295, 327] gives 2.59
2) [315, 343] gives 2.67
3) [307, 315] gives 2.81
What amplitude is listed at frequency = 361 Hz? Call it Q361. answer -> 2.79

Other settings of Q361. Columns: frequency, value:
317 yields 2.83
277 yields 2.76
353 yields 2.65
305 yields 2.71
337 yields 2.85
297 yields 2.67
